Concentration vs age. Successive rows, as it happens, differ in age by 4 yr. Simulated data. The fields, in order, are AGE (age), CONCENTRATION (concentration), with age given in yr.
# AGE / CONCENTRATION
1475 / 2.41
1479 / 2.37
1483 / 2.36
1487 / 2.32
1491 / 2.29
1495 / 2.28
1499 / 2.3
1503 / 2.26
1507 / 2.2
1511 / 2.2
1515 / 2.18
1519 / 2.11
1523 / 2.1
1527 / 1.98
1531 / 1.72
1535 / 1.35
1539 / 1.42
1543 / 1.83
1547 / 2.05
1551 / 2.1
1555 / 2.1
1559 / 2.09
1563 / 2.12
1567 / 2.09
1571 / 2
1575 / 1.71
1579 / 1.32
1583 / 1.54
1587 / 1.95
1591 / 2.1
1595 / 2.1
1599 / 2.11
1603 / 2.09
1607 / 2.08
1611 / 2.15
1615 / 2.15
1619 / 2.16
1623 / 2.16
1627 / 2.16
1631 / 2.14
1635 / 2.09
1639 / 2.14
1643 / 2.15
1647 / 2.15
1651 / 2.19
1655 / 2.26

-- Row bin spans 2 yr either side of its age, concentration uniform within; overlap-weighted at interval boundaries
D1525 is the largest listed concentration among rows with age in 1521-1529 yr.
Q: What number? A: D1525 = 2.1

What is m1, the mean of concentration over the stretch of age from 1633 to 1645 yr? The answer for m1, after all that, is 2.13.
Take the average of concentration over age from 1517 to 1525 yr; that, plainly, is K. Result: 2.1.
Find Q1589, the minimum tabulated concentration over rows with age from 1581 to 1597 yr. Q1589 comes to 1.54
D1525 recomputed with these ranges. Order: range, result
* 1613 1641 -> 2.16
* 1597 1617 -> 2.15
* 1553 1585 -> 2.12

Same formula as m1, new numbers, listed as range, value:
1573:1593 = 1.72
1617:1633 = 2.16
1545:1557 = 2.08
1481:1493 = 2.32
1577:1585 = 1.43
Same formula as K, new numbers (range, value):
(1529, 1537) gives 1.54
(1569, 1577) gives 1.85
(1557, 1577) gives 2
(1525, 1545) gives 1.66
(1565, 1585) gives 1.73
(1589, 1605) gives 2.1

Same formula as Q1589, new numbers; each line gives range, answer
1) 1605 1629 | 2.08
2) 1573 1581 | 1.32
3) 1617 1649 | 2.09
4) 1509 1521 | 2.11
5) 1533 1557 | 1.35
